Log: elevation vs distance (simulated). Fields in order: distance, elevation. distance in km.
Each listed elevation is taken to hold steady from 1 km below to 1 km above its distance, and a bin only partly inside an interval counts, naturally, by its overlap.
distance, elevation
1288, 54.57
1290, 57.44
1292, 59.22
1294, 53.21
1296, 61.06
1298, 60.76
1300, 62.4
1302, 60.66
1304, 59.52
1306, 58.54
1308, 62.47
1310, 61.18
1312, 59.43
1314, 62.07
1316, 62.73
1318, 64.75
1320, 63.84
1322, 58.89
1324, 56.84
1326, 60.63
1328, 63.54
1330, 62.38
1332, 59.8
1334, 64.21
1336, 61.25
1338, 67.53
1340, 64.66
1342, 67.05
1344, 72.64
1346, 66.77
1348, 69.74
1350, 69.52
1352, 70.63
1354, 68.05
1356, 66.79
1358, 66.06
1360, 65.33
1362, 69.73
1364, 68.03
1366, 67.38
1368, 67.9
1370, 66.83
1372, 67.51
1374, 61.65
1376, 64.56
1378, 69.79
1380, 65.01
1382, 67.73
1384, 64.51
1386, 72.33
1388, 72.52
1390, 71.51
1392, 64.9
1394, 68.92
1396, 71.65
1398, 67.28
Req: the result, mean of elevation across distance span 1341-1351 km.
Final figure 69.1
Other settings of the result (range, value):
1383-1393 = 69.2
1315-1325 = 61.4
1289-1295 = 56.6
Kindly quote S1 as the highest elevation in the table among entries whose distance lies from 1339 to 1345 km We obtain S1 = 72.64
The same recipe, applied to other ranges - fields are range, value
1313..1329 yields 64.75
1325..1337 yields 64.21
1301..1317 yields 62.73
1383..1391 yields 72.52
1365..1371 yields 67.9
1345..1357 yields 70.63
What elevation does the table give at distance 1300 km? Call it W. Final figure 62.4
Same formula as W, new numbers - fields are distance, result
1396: 71.65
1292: 59.22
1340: 64.66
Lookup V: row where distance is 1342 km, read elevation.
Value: 67.05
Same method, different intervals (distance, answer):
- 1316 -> 62.73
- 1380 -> 65.01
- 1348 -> 69.74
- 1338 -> 67.53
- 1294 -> 53.21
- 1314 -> 62.07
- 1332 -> 59.8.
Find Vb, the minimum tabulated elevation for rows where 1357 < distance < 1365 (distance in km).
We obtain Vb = 65.33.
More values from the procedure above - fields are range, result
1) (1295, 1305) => 59.52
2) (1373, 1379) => 61.65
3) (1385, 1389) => 72.33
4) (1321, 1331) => 56.84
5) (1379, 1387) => 64.51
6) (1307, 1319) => 59.43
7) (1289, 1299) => 53.21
